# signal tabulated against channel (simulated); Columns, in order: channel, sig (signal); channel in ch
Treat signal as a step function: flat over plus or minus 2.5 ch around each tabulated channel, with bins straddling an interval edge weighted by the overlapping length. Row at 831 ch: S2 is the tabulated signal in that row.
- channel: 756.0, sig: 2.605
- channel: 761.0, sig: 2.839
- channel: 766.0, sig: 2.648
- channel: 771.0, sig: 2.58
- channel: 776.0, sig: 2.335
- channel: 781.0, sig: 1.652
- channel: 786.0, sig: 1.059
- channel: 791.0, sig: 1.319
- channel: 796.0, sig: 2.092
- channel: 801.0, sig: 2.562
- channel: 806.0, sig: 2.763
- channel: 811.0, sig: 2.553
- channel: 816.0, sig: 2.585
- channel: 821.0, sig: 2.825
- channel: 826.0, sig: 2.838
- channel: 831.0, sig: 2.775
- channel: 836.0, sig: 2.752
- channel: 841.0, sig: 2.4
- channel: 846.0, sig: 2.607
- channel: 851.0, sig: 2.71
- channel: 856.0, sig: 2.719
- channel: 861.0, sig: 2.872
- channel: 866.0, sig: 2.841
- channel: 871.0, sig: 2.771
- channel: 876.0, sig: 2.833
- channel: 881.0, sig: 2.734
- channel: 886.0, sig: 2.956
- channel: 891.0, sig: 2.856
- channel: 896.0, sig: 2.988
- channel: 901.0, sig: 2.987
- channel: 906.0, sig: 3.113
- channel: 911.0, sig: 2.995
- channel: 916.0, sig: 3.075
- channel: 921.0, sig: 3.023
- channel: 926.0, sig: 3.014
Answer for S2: 2.775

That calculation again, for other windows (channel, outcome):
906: 3.113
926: 3.014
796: 2.092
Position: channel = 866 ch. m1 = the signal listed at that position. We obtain 2.841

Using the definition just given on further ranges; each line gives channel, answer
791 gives 1.319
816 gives 2.585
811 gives 2.553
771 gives 2.58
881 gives 2.734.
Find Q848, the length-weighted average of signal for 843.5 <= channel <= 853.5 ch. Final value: 2.66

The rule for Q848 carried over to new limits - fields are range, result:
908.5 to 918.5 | 3.04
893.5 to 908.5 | 3.03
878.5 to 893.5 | 2.85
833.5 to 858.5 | 2.64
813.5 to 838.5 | 2.75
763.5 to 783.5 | 2.3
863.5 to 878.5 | 2.81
